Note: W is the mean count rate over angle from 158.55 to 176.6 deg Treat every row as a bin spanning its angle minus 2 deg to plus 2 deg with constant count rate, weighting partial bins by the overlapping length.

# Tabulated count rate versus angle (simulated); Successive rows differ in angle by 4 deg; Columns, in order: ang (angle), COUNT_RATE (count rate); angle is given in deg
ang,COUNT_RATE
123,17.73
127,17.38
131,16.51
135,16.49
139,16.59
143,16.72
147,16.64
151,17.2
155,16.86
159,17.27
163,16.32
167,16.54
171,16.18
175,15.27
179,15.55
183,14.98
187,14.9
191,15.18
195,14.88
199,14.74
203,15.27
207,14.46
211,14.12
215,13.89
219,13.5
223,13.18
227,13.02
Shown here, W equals 16.3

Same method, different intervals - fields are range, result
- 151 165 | 16.9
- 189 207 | 15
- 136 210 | 15.8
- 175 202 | 15.1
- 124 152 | 16.8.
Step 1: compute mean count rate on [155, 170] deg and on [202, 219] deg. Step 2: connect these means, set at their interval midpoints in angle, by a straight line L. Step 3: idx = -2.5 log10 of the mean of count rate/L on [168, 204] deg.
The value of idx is 0.02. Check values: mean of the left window 16.7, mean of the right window 14.3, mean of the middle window 15.3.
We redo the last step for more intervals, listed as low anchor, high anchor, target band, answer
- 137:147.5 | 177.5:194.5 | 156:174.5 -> -0.04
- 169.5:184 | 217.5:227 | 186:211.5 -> -0.03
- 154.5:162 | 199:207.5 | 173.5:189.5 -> 0.05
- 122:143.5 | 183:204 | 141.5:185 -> -0.03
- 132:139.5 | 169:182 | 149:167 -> -0.06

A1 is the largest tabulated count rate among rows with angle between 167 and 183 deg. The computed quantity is 16.54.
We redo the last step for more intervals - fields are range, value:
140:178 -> 17.27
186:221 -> 15.27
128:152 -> 17.2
